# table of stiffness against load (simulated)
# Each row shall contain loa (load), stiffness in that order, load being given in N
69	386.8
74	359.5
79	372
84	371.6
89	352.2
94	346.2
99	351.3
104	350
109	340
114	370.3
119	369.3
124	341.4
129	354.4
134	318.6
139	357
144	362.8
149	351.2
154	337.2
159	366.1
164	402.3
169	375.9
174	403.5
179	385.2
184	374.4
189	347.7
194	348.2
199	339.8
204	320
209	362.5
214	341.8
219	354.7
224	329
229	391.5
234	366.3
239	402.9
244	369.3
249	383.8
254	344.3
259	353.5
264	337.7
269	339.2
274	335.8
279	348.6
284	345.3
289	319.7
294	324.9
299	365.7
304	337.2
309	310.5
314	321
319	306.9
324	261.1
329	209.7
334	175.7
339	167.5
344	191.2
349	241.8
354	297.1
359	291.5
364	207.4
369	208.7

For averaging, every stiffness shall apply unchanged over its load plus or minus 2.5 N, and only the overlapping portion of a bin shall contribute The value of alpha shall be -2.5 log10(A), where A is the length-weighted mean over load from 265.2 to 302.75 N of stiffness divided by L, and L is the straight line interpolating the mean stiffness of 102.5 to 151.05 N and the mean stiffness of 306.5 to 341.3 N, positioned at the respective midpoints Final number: -0.25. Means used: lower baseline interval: 352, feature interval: 340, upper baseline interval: 251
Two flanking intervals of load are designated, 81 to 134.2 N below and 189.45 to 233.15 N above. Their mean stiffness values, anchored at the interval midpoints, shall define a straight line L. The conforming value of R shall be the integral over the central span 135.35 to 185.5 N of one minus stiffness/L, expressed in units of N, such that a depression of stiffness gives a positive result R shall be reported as -2.8 N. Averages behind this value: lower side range 353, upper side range 349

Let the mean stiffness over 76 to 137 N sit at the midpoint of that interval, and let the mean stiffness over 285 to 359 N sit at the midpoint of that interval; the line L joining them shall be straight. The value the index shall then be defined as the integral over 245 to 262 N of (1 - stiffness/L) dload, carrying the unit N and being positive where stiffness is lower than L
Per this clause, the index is -3.4 N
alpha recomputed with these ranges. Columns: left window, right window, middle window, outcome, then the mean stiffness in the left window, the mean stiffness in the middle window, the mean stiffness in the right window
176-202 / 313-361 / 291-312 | -0.225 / 359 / 334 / 244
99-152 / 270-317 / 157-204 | -0.070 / 351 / 369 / 334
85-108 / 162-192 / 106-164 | 0.034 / 351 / 354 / 381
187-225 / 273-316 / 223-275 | -0.068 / 343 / 361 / 334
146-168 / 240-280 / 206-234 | 0.005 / 365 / 356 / 354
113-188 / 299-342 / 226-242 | -0.213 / 364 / 385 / 266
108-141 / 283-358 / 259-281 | -0.155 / 350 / 342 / 277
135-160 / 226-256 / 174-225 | 0.035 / 352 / 354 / 376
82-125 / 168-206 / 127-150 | 0.029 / 355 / 349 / 362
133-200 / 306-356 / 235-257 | -0.210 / 364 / 374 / 249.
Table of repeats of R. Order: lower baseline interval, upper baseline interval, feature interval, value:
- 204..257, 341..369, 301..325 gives -2.48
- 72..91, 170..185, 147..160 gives 1.09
